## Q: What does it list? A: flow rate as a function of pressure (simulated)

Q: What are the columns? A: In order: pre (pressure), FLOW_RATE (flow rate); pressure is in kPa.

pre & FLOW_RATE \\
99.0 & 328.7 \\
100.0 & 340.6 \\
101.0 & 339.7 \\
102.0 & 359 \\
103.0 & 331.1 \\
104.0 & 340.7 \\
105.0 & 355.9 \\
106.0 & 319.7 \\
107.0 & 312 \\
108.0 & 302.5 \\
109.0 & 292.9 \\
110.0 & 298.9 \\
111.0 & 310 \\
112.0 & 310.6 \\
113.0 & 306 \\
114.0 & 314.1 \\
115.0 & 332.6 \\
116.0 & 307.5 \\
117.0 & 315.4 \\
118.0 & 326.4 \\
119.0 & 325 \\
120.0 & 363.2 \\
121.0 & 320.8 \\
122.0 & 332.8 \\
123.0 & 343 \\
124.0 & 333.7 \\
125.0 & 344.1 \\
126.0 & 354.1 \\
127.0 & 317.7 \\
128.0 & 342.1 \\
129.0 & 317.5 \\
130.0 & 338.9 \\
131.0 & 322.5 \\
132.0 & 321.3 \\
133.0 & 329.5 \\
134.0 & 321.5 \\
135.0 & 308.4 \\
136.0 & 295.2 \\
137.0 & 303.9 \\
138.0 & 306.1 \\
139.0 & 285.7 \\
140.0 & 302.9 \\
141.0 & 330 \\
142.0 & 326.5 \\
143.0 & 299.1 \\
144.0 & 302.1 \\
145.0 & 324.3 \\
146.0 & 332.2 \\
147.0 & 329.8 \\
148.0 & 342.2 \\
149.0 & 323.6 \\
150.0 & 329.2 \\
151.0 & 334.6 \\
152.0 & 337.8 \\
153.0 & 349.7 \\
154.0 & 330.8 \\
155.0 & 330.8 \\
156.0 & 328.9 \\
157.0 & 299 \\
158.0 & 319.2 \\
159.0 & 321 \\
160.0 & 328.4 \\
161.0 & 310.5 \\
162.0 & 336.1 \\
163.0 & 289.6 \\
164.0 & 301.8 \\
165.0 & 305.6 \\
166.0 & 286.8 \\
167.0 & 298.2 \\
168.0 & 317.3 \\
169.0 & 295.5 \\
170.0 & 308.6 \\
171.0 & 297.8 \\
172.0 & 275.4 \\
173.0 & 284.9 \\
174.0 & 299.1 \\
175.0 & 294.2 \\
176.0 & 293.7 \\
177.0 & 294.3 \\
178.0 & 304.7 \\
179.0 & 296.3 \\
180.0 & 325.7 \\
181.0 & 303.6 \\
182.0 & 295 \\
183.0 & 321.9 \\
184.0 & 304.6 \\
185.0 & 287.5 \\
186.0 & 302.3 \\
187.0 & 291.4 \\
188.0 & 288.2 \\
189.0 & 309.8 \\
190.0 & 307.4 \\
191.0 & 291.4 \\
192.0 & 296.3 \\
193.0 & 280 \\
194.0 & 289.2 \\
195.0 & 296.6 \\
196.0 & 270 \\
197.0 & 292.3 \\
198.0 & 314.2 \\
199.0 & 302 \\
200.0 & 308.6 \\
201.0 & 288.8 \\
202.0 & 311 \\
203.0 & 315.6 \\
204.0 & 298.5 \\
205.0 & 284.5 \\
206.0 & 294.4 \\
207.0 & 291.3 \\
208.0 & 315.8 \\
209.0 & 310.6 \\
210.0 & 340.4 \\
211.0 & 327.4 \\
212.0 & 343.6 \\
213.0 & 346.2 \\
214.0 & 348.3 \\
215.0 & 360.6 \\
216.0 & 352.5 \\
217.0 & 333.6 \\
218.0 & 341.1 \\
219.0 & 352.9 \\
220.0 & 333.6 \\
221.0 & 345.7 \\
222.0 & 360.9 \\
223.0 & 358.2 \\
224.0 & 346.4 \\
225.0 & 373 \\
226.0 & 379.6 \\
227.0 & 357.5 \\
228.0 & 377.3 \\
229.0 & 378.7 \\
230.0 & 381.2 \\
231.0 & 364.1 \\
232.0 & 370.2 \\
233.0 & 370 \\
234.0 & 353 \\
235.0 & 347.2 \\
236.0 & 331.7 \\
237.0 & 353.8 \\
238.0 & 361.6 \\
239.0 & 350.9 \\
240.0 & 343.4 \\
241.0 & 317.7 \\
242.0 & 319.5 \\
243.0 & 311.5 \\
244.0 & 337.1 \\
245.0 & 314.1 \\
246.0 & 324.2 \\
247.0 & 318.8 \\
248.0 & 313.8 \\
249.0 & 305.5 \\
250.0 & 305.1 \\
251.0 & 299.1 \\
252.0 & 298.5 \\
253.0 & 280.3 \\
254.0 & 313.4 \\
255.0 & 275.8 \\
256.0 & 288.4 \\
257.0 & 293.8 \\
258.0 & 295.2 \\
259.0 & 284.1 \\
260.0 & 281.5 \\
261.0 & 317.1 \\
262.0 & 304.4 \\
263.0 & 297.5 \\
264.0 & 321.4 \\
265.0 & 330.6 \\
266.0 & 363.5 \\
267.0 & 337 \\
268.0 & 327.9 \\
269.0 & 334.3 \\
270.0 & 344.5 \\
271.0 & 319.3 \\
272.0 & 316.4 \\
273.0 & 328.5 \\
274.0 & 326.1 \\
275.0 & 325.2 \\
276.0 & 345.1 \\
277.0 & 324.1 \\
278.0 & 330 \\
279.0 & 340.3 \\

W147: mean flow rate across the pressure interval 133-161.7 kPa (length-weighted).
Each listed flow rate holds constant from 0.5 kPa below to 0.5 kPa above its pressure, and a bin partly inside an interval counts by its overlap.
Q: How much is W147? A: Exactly 320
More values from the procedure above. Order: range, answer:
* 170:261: 319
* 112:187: 316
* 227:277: 327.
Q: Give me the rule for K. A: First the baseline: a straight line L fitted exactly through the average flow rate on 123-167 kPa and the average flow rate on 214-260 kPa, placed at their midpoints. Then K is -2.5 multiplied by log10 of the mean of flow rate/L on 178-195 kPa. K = 0.10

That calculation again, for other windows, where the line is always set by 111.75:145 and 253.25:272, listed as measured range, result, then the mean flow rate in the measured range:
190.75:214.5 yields 0.03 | 307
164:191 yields 0.07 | 299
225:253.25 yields -0.08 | 339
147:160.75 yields -0.03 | 329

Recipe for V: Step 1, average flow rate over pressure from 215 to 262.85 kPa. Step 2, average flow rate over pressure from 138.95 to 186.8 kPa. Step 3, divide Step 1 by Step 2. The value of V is 1.07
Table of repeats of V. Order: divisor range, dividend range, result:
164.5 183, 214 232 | 1.20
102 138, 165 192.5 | 0.92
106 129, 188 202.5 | 0.92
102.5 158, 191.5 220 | 0.98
